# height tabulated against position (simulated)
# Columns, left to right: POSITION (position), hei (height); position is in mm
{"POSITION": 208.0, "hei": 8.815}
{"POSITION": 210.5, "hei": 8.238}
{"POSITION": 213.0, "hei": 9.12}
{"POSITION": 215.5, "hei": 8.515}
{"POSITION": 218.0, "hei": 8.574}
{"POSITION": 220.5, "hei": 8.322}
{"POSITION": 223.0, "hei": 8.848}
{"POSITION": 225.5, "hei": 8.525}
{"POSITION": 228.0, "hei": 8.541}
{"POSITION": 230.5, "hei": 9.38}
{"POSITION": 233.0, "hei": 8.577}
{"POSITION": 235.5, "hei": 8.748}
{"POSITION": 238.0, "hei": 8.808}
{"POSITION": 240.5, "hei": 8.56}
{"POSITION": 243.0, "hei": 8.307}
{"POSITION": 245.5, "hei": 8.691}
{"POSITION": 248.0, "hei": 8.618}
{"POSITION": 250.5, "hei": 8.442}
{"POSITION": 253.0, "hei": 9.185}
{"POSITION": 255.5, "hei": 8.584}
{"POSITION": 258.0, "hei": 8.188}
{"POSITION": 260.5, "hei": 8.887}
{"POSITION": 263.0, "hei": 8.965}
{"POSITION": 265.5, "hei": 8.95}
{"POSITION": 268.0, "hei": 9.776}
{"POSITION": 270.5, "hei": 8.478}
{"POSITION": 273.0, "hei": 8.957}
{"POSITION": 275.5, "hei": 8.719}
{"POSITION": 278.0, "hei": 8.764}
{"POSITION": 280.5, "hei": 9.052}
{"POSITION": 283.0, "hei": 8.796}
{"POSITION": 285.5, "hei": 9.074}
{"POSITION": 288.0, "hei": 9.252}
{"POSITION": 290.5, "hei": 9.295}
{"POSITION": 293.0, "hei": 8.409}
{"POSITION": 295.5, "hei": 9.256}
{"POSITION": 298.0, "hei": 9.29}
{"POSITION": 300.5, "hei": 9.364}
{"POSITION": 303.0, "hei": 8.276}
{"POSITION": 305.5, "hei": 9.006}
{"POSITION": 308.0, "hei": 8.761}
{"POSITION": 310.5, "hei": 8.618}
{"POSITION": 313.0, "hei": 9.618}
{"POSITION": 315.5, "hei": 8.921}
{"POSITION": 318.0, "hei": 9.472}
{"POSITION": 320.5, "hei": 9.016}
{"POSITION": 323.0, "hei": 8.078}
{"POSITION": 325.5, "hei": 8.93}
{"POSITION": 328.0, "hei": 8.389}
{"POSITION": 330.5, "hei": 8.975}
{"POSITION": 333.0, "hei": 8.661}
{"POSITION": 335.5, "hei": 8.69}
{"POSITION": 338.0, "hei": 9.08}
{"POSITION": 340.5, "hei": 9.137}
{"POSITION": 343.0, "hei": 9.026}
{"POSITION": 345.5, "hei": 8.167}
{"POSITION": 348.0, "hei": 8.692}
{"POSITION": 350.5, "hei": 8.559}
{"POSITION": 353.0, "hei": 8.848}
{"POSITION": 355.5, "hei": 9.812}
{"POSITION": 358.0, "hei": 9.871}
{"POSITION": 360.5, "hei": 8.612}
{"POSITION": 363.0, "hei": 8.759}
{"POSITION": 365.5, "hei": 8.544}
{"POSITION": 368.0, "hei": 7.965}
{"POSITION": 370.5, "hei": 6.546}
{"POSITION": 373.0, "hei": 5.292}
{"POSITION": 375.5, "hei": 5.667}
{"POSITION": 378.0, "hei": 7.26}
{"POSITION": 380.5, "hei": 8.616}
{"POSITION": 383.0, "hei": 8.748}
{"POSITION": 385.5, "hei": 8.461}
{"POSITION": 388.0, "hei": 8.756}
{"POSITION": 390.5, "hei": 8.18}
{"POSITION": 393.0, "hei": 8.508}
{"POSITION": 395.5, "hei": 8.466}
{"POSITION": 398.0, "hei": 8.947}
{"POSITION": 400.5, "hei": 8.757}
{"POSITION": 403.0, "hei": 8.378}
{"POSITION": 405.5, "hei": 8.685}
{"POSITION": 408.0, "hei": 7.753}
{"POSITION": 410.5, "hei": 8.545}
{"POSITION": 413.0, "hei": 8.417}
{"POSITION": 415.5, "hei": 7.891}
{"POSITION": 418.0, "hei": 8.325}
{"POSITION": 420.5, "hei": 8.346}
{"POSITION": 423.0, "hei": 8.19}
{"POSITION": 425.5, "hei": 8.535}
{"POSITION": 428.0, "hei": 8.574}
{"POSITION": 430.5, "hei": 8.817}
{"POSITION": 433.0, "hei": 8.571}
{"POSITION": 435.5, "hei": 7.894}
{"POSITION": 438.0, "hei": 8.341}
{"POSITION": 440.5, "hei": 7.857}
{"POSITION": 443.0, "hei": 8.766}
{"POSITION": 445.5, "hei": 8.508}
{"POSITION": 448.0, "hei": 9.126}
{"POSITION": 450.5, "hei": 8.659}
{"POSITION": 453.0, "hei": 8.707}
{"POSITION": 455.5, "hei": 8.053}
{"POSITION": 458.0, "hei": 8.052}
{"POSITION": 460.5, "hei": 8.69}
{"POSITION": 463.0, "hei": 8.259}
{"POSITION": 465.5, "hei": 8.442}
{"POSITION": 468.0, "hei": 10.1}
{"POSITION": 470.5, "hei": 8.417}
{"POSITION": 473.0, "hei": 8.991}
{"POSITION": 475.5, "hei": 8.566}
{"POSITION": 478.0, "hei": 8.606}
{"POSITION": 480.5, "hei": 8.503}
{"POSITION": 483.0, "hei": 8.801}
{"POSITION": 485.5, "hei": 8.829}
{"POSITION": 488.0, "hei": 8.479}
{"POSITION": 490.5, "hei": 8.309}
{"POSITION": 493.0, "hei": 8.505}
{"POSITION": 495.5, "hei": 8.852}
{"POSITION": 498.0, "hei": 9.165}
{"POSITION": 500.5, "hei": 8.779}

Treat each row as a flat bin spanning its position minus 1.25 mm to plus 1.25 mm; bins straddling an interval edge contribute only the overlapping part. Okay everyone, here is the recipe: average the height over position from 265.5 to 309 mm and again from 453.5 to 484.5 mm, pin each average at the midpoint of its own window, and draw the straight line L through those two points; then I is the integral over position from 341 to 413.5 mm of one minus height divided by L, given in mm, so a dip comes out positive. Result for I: 4.03 mm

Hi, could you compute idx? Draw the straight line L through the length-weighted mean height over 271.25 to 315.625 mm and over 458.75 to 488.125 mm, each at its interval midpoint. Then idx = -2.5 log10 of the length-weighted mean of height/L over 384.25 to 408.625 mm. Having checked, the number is 0.04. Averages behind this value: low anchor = 8.96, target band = 8.51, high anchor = 8.72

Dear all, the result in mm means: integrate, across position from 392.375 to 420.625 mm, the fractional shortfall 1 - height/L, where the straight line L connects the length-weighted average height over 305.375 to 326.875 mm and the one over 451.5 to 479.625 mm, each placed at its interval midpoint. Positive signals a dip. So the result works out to 1.1 mm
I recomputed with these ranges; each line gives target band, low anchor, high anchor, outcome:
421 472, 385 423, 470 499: 0.15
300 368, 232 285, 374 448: -2.57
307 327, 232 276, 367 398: -1.60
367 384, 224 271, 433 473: 2.96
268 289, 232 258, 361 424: -1.06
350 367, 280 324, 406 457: -0.54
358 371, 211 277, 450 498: 0.51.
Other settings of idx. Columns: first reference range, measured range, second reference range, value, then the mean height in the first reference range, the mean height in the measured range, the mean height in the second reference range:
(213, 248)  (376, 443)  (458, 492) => 0.04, 8.66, 8.35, 8.67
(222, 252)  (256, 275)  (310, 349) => -0.02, 8.67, 8.87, 8.85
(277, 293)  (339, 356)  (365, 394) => -0.09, 8.99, 8.85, 7.68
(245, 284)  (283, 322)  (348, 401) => -0.05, 8.82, 9.03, 8.25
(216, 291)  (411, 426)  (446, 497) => 0.05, 8.79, 8.28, 8.65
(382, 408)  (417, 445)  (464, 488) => 0.03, 8.55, 8.39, 8.78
